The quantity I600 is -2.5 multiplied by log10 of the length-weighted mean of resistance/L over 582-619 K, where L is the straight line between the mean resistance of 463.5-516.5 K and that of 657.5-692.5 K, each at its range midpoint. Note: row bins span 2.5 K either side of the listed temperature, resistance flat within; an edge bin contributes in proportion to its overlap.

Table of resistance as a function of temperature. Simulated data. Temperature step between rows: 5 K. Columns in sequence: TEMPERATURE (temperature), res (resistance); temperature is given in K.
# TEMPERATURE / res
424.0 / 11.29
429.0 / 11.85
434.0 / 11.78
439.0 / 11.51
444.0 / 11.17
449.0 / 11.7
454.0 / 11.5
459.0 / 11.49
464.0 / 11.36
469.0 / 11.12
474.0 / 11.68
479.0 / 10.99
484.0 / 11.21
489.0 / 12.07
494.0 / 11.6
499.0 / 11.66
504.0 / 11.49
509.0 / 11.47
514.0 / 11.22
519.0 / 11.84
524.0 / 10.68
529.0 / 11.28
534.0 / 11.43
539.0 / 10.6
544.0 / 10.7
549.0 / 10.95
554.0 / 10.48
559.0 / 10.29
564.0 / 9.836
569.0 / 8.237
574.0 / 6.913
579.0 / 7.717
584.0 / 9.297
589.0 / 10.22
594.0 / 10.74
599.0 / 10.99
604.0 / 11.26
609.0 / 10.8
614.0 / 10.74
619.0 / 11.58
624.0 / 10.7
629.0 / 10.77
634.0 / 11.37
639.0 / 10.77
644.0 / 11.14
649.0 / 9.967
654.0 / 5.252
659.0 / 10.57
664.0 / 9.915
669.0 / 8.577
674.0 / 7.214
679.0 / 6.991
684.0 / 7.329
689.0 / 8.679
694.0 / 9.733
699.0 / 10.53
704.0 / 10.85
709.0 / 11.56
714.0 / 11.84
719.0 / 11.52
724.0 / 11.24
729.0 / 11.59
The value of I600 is -0.11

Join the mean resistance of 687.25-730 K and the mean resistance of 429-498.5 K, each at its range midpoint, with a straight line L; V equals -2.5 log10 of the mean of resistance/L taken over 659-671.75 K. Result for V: 0.16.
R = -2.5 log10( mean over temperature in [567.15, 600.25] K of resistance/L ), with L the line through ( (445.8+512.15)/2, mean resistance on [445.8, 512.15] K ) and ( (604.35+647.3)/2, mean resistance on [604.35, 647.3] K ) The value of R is 0.22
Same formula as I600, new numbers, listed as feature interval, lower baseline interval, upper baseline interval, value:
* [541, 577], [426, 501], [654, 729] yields 0.12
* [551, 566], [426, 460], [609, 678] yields 0.04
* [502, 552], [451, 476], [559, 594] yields -0.11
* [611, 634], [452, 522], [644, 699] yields -0.17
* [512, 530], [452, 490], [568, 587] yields -0.15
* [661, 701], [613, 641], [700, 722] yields 0.29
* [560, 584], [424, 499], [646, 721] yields 0.23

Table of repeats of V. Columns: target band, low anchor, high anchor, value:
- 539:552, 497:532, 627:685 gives 0.01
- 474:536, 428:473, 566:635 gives -0.04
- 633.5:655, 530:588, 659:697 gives -0.11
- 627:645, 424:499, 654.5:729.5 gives -0.09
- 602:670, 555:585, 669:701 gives -0.20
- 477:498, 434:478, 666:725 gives -0.03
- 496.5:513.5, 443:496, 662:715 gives -0.04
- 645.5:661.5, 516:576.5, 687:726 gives 0.21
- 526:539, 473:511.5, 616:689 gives -0.02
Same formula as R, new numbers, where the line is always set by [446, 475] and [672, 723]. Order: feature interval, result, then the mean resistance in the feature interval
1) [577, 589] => 0.18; 8.9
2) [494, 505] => -0.04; 11.6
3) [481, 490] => -0.02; 11.5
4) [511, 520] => -0.04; 11.5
